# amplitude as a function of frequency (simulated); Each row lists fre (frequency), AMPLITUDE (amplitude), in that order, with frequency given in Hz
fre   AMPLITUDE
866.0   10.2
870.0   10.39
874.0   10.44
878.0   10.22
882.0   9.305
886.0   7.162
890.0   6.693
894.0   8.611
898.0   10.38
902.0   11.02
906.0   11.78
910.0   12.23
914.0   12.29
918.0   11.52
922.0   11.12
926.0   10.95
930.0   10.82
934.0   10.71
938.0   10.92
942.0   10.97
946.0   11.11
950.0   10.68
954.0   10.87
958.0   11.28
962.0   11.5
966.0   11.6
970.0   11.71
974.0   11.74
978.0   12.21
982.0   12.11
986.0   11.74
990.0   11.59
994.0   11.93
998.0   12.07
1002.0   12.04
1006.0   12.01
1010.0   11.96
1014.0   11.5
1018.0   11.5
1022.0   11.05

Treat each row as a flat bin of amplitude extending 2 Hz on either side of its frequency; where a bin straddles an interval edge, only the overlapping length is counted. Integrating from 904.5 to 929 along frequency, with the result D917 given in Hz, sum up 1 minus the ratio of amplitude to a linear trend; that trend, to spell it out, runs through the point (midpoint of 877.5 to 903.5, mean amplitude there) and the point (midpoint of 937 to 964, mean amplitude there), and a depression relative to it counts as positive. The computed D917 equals -4.37 Hz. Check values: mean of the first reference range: 8.95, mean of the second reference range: 11.1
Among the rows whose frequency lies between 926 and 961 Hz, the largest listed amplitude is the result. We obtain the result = 11.28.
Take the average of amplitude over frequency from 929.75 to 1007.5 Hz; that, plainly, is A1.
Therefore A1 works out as 11.5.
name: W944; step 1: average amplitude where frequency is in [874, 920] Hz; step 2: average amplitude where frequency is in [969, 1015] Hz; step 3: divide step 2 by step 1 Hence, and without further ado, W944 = 1.18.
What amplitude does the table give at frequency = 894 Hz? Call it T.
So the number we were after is 8.611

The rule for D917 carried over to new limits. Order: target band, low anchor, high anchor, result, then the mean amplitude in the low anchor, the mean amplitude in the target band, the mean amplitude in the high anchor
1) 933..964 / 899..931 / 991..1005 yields 1.7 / 11.5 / 11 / 12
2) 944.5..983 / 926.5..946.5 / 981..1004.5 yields -0.3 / 10.9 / 11.5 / 11.9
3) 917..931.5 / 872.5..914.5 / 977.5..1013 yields -0.8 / 9.93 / 11.1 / 11.9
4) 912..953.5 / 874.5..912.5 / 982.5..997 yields -2.0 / 9.77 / 11.1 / 11.8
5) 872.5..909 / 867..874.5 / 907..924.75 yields 4.7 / 10.4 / 9.57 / 11.8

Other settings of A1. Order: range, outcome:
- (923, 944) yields 10.9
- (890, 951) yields 10.9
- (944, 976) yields 11.3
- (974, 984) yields 12.1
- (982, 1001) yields 11.9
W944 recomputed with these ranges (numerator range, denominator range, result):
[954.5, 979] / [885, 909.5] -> 1.22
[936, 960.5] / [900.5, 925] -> 0.94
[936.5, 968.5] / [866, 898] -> 1.22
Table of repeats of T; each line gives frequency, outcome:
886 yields 7.162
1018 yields 11.5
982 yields 12.11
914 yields 12.29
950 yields 10.68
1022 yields 11.05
